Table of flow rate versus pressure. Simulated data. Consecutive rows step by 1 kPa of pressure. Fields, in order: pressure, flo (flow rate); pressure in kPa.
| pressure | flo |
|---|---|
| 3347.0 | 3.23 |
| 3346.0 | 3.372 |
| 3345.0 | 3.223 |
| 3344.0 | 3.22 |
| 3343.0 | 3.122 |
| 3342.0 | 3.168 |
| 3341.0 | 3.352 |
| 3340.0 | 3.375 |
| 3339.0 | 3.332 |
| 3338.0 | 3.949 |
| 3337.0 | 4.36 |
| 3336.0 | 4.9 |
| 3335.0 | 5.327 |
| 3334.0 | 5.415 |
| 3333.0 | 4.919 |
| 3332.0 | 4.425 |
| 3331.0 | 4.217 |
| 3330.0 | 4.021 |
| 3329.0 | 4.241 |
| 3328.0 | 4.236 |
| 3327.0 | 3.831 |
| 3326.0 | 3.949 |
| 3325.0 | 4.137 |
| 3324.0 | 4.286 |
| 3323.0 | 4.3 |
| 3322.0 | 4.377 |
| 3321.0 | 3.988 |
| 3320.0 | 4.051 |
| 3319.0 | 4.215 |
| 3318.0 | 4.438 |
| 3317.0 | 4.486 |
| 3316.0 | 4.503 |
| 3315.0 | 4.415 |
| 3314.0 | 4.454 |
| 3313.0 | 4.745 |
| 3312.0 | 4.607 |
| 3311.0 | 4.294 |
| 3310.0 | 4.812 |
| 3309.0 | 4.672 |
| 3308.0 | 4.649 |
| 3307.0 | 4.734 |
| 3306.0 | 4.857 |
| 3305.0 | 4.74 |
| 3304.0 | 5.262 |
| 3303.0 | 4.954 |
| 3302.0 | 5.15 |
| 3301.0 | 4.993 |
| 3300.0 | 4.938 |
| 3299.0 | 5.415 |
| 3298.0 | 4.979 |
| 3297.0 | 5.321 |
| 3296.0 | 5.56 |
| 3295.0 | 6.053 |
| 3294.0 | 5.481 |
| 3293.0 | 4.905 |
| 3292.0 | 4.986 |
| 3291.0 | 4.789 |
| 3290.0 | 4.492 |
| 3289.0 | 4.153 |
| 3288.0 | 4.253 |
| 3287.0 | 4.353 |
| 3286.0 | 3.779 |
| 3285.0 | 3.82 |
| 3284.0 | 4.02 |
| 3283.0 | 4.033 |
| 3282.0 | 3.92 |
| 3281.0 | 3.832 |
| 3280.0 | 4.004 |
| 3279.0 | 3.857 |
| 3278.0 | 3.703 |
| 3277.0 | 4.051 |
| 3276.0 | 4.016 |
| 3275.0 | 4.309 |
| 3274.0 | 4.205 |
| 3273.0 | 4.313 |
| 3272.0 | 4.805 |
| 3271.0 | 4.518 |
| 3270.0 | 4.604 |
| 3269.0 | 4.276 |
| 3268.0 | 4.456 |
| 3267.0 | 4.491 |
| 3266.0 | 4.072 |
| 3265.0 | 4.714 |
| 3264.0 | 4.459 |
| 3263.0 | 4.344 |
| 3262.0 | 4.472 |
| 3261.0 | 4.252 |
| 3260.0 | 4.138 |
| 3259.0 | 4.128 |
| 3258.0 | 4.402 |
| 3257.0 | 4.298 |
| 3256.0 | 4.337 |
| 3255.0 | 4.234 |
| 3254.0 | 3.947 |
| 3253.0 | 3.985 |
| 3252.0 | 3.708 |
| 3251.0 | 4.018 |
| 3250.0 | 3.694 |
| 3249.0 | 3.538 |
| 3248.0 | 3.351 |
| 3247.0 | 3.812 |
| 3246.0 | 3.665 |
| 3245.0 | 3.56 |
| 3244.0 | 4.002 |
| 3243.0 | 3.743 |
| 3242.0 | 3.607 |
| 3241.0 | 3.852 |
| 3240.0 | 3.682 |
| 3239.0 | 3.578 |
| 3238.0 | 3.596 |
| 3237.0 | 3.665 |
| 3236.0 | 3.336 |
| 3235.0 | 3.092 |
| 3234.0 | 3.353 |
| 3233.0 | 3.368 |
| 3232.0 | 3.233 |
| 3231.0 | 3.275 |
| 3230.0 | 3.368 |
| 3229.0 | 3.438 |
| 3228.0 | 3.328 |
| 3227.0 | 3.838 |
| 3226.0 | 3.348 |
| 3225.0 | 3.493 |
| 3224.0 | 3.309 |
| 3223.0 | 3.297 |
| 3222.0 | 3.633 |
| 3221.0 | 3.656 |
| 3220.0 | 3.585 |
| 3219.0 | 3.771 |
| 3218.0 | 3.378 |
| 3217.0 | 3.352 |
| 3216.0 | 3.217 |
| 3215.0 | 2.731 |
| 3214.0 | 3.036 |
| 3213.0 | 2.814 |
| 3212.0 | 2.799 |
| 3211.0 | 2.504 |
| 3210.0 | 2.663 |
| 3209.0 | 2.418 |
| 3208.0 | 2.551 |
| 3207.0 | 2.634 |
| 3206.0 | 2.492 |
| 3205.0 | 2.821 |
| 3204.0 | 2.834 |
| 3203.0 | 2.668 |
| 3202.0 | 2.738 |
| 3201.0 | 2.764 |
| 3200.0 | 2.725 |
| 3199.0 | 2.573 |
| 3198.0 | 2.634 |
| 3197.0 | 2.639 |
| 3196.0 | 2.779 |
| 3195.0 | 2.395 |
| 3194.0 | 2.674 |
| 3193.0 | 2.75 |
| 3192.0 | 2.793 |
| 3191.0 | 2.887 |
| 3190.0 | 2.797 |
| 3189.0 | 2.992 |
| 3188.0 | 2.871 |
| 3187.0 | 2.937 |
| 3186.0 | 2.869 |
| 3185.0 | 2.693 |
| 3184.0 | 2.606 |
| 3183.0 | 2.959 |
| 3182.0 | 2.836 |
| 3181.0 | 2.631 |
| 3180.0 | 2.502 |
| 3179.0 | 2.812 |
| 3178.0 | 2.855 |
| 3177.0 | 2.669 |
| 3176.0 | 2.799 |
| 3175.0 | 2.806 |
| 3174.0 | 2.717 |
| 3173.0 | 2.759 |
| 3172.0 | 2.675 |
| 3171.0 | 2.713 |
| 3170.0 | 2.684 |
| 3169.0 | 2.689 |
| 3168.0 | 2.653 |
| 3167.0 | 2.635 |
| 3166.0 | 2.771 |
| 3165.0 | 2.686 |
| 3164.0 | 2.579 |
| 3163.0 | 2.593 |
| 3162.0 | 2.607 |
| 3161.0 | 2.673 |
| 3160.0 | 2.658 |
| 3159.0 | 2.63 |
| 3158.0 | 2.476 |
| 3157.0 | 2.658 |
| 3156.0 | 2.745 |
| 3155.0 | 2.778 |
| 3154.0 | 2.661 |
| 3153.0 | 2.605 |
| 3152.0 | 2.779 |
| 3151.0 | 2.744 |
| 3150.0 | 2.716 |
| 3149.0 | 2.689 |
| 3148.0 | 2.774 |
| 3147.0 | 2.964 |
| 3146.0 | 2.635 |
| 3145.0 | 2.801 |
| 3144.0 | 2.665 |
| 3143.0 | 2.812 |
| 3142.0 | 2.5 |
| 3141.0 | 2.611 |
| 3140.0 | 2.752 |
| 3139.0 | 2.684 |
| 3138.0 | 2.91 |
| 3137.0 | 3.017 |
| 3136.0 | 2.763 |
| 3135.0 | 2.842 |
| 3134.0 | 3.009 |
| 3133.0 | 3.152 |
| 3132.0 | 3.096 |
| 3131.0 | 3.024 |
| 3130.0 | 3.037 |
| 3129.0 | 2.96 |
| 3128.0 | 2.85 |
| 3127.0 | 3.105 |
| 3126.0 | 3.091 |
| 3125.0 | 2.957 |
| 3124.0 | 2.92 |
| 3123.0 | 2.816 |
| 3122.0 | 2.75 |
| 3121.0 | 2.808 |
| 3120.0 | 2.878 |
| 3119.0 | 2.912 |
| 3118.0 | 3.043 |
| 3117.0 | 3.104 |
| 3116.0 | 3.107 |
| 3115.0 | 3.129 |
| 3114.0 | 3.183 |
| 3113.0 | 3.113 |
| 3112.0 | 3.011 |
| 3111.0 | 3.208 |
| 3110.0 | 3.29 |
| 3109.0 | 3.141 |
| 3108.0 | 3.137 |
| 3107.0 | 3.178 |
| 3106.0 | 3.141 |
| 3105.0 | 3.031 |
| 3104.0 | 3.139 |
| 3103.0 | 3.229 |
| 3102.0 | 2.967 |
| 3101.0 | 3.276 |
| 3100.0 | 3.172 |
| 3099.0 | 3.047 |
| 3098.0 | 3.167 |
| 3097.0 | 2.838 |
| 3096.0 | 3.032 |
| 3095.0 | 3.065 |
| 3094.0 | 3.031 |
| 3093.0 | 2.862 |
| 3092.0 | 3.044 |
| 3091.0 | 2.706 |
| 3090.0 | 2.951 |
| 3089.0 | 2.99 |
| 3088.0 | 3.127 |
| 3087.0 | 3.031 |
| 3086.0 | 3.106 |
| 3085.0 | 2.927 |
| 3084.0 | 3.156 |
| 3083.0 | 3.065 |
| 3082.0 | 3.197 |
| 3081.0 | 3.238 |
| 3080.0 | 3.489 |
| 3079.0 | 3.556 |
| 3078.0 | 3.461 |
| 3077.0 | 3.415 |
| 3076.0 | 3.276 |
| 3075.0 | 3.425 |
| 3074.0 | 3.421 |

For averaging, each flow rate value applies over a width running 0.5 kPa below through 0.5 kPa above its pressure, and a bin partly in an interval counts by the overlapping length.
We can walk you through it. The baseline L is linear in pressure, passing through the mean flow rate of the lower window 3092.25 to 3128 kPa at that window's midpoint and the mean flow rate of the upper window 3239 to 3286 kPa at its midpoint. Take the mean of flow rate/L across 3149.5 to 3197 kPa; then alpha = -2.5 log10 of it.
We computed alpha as 0.26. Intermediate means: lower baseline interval 3.05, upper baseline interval 4.06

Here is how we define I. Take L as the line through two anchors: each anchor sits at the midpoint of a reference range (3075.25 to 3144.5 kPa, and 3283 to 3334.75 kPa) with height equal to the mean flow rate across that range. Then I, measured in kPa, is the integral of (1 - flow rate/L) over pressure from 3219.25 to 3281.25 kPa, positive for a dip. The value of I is 4.05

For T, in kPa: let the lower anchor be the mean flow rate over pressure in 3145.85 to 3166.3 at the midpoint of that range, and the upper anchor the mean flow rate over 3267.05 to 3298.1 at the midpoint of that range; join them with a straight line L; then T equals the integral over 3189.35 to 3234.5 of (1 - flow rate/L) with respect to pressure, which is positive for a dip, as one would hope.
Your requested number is 6.01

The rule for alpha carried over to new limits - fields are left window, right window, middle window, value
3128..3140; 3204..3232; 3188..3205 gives 0.13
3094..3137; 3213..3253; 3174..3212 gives 0.22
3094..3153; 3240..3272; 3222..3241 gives 0.13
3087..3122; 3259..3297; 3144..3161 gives 0.26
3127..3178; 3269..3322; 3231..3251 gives 0.09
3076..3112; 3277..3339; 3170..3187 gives 0.32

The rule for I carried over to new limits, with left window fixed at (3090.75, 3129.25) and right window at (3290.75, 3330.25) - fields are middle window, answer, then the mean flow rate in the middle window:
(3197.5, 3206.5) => 2.6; 2.69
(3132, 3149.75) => 2.6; 2.81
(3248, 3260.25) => 0.6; 4.01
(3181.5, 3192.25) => 2.4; 2.84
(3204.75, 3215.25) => 3.2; 2.67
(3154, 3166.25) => 2.8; 2.65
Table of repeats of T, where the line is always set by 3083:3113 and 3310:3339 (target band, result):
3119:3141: 2.3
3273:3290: 0.4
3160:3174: 3.2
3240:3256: 0.6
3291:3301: -2.4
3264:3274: -1.0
